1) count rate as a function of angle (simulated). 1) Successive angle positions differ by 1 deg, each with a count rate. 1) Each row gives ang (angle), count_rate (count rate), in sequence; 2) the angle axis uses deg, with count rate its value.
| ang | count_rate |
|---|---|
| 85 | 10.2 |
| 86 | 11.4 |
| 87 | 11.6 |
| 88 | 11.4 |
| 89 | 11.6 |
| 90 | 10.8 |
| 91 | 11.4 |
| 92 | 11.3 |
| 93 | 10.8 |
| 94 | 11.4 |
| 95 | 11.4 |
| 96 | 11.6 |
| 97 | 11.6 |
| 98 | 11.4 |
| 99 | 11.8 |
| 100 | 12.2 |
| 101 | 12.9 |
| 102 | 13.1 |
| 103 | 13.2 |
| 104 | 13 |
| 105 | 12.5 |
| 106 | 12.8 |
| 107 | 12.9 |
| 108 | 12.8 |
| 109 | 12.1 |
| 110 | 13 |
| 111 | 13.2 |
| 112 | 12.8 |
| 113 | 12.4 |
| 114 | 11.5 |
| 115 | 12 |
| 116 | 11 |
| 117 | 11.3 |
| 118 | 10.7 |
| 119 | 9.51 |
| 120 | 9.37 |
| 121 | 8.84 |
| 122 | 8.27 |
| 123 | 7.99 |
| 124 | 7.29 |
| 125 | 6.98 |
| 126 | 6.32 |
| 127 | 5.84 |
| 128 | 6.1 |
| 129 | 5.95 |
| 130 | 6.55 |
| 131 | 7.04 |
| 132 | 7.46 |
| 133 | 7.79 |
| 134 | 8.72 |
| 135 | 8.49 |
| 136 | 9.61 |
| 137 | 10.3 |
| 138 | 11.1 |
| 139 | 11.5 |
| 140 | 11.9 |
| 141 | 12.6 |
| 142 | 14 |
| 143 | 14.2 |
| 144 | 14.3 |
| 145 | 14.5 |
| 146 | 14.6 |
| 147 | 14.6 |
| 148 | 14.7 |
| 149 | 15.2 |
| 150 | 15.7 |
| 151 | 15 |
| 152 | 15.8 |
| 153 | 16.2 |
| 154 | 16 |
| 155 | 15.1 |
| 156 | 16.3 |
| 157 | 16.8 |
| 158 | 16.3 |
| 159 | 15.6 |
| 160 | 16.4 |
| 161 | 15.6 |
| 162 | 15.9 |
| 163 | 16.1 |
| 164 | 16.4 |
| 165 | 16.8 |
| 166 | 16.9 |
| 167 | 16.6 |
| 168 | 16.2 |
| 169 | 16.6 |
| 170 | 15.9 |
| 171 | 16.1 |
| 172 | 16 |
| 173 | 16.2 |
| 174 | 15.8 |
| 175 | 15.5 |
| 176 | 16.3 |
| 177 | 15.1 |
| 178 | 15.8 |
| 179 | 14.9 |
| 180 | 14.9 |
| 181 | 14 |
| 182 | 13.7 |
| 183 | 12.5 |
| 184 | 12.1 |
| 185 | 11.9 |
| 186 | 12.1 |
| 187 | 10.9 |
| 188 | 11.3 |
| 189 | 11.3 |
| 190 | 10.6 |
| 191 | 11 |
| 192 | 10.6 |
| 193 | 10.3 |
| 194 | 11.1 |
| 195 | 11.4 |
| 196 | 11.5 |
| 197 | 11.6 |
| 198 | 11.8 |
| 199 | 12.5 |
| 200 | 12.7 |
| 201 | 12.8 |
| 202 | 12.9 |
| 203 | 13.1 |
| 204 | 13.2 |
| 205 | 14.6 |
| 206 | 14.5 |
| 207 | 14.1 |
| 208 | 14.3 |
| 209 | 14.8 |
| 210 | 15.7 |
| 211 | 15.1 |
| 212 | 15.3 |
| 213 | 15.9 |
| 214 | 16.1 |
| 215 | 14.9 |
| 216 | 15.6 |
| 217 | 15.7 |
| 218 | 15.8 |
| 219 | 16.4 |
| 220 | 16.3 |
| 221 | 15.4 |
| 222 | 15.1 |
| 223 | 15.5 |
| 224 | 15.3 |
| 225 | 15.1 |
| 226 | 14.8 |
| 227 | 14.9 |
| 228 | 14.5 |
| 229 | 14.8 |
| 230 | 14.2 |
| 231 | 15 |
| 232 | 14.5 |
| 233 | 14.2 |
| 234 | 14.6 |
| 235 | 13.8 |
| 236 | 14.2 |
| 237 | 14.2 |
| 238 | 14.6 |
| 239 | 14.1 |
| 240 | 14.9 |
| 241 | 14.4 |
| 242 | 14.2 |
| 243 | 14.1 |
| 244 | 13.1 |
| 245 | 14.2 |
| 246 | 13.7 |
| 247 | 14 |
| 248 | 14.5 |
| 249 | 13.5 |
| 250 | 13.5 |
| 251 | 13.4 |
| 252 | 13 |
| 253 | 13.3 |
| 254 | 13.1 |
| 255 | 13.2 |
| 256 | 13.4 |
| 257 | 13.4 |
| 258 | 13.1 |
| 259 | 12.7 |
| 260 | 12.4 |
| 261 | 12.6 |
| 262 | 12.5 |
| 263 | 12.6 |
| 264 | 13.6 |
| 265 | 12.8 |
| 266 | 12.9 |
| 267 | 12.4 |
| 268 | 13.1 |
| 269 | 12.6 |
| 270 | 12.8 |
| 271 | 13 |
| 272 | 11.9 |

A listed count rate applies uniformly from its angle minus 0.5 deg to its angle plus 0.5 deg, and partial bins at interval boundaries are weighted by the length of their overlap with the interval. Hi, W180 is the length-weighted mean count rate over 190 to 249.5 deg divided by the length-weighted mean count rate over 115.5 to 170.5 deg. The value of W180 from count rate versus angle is 1.13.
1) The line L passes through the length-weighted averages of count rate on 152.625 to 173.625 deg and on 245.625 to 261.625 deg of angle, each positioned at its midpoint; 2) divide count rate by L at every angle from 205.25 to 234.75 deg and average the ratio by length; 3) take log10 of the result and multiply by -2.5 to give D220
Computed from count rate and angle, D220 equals -0.05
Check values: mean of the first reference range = 16.2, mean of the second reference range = 13.3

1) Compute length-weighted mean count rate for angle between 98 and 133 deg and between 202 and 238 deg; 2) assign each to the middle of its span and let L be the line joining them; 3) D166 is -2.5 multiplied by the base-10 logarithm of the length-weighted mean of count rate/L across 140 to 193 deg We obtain -0.177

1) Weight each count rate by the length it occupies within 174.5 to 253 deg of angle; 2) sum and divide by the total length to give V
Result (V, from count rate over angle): 13.9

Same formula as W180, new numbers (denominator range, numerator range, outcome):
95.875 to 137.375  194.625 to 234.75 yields 1.41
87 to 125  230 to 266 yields 1.20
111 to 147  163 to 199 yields 1.37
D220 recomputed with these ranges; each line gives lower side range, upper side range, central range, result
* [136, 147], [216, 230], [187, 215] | 0.13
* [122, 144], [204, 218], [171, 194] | -0.05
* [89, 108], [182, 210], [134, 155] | -0.11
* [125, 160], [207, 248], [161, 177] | -0.24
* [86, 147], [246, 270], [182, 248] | -0.11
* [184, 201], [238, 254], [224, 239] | -0.10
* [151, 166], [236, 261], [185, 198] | 0.33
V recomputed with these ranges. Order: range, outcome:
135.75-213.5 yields 14.1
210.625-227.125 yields 15.5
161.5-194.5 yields 14.2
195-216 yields 13.9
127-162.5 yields 12.7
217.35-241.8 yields 14.9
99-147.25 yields 10.8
